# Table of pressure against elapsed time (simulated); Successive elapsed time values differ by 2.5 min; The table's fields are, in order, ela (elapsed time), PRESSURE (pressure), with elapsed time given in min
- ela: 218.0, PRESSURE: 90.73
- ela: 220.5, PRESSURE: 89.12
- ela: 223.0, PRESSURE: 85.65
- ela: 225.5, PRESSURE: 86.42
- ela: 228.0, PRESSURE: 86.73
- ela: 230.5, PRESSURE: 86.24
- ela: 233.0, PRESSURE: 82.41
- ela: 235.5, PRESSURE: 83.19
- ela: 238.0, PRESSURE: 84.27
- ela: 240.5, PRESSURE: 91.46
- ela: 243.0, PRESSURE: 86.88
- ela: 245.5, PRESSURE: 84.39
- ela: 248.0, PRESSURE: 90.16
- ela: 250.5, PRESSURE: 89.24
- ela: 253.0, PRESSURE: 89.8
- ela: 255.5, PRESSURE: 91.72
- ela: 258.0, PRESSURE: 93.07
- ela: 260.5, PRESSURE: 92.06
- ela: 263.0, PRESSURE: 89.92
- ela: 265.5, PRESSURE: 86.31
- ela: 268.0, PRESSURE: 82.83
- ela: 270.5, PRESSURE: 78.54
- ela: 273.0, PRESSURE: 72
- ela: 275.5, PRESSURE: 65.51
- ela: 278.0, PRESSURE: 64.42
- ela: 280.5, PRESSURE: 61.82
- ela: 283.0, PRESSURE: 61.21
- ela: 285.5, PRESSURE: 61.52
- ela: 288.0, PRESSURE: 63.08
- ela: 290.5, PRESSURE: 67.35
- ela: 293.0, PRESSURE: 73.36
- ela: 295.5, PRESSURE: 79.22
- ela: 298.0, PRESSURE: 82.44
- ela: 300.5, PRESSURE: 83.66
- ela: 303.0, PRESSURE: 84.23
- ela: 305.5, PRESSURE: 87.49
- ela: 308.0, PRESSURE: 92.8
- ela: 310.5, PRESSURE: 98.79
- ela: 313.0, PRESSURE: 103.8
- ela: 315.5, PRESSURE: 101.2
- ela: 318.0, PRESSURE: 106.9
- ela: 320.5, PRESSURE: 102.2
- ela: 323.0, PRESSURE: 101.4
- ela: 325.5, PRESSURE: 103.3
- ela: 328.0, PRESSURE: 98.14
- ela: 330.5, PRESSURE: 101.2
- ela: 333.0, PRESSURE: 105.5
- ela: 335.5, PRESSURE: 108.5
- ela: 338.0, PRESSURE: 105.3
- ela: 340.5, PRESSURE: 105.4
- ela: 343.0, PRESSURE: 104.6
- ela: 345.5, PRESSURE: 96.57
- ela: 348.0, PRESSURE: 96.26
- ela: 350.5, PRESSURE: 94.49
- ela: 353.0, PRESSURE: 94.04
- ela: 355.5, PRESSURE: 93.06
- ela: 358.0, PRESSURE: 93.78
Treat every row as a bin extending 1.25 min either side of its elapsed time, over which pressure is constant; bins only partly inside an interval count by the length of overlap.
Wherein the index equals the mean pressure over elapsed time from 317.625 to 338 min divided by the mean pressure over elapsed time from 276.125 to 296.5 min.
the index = 1.6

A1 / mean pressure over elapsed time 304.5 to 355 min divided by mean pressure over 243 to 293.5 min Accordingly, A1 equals 1.28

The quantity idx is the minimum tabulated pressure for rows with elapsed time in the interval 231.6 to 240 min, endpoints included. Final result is 82.41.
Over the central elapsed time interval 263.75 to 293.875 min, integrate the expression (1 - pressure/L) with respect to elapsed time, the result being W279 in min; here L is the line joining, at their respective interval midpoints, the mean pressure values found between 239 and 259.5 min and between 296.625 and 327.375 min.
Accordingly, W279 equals 7.3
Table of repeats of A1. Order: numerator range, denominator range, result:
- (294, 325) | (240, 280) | 1.12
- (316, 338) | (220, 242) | 1.20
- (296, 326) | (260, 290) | 1.31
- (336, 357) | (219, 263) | 1.13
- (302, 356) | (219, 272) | 1.14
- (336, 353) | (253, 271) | 1.14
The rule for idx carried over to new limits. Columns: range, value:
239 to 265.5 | 84.39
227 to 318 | 61.21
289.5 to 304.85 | 67.35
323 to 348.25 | 96.26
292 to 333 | 73.36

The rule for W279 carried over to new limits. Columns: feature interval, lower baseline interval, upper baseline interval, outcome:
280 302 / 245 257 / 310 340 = 5.9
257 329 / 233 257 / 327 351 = 8.4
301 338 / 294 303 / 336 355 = -4.0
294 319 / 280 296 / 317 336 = -2.2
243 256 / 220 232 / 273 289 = -2.0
